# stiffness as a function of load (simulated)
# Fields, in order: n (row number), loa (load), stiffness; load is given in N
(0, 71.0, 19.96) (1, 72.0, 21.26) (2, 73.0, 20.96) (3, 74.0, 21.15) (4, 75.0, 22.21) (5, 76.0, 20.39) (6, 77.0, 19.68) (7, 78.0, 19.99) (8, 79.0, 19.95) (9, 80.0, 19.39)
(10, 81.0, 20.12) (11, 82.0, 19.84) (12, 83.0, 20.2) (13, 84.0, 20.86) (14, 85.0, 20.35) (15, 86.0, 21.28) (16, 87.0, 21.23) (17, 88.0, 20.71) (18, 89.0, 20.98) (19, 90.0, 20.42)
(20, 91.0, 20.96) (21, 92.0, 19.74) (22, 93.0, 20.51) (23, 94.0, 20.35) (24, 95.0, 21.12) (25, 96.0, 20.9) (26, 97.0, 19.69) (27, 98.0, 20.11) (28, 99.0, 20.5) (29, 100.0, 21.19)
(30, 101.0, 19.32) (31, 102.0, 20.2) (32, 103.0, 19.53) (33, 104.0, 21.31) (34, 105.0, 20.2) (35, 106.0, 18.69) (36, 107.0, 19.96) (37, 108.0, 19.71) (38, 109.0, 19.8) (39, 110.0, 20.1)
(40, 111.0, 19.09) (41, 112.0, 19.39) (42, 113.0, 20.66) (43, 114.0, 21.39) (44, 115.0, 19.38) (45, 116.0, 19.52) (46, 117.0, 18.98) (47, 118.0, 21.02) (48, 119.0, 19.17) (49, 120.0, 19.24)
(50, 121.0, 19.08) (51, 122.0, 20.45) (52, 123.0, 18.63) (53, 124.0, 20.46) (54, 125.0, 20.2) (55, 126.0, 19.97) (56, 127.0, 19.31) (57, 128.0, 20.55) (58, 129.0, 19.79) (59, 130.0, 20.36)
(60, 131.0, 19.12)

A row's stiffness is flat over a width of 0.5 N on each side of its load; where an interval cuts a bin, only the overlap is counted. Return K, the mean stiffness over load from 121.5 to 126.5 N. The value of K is 19.9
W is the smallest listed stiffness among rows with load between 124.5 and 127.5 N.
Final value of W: 19.31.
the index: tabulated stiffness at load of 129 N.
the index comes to 19.79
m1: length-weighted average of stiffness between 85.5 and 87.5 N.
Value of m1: 21.3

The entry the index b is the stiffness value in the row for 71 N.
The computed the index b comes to 19.96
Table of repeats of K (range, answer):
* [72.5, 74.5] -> 21.1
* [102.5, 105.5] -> 20.3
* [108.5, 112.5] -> 19.6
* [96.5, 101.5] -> 20.2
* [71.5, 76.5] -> 21.2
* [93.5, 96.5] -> 20.8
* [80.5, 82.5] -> 20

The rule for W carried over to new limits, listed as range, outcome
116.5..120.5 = 18.98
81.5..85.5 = 19.84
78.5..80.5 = 19.39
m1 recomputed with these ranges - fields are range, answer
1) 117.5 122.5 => 19.8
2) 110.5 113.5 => 19.7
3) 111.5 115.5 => 20.2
